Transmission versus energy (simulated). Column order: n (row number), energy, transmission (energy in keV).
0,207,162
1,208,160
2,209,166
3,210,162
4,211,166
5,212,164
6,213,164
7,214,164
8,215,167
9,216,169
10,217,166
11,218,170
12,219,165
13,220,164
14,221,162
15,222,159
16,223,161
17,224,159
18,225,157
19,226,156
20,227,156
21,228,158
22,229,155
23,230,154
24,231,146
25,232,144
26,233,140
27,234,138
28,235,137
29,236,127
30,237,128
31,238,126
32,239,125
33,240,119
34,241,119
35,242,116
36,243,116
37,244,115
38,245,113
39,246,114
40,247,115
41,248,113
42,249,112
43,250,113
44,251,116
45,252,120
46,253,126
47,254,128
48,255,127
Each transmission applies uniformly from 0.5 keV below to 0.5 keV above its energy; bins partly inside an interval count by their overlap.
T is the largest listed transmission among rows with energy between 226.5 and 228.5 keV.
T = 158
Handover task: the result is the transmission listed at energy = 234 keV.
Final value 138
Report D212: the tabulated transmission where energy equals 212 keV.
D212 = 164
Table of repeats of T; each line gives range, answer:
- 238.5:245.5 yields 125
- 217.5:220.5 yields 170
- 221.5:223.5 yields 161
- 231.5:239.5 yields 144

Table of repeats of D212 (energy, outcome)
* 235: 137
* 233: 140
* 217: 166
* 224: 159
